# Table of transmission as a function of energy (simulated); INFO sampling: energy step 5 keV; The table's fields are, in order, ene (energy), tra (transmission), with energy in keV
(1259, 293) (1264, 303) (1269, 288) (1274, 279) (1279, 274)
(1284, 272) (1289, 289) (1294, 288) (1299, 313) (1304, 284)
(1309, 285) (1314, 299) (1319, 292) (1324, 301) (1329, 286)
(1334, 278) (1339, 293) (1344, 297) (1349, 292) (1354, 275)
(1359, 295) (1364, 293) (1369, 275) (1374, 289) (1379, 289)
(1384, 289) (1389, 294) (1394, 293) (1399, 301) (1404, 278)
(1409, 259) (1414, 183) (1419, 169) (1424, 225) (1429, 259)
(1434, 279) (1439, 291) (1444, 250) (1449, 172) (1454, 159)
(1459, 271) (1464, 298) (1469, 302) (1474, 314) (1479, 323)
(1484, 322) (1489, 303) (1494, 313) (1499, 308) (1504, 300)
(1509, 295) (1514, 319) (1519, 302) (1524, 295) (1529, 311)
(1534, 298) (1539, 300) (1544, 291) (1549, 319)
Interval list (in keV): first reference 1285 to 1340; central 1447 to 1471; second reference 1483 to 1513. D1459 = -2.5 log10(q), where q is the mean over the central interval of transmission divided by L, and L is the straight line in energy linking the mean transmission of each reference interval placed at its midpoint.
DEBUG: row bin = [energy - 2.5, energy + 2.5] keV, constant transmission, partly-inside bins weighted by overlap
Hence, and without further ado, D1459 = 0.25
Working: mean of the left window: 291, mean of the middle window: 241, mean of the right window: 307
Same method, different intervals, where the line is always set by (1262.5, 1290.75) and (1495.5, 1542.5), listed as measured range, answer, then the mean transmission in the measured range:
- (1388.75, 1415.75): 0.098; 268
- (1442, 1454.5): 0.447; 197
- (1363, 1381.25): 0.020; 286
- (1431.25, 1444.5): 0.075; 277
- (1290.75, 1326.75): -0.031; 294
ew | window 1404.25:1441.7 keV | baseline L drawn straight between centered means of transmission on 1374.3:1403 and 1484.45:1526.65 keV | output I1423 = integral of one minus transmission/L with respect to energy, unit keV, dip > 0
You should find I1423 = 7.0 keV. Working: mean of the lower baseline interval 292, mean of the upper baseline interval 305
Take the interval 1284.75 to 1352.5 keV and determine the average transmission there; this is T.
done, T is 291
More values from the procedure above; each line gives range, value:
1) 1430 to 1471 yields 252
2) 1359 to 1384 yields 288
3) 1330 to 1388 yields 288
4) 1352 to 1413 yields 283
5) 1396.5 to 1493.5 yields 262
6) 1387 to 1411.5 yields 285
